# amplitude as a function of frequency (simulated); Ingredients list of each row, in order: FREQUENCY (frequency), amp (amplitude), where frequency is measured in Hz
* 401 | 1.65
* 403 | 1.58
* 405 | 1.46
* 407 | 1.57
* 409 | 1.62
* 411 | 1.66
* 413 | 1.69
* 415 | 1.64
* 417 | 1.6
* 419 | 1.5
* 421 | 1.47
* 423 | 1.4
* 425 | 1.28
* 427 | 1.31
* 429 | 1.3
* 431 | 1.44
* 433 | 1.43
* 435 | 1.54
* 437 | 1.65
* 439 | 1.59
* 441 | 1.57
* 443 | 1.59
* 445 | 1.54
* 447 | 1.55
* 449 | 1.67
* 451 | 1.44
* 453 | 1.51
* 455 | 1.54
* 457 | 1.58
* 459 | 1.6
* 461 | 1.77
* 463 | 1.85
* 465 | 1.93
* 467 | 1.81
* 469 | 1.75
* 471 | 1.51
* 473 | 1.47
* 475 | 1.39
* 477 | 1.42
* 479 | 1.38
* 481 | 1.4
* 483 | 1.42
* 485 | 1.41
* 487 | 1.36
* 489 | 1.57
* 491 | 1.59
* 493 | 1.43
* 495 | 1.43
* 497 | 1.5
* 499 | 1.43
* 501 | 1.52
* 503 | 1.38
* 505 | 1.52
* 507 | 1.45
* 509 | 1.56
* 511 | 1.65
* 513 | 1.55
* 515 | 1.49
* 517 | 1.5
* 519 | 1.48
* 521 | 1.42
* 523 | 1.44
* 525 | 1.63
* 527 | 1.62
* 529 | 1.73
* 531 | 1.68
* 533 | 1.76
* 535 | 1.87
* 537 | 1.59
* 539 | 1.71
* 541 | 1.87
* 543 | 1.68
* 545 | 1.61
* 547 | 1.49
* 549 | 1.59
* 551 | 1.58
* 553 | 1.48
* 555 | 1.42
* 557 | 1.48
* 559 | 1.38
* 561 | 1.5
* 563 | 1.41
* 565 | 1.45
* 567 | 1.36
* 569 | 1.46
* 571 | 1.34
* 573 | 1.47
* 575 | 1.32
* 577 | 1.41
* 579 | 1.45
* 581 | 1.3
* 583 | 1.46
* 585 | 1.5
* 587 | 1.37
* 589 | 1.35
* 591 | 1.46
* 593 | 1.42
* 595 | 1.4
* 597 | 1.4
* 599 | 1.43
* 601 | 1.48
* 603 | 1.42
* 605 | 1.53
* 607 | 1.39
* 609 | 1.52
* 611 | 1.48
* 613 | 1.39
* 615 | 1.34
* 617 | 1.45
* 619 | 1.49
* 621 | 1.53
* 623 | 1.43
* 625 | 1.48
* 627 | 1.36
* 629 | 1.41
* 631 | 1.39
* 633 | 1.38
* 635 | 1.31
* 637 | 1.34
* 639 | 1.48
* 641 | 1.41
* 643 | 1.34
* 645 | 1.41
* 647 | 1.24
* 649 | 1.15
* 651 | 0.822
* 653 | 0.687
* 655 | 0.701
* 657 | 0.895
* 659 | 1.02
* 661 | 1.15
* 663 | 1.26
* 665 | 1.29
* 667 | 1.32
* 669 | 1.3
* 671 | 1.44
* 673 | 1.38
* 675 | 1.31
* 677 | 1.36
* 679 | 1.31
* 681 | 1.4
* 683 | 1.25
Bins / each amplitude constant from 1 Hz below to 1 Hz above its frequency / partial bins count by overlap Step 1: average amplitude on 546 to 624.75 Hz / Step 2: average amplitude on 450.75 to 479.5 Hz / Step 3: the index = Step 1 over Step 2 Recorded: 0.9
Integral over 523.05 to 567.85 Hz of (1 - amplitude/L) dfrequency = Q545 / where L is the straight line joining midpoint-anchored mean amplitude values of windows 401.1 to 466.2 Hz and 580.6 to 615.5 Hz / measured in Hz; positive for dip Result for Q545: -3.4 Hz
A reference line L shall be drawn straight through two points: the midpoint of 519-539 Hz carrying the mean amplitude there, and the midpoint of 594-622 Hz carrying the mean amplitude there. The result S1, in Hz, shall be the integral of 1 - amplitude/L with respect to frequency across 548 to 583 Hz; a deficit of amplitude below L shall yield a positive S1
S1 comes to 2.52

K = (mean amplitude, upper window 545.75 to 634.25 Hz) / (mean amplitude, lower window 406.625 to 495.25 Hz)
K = 0.9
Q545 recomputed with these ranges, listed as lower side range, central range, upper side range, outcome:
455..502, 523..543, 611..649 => -2.8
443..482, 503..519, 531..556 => 1.0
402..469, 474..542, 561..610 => -1.7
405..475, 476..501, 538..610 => 1.3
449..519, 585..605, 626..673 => -1.5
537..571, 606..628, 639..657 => -3.5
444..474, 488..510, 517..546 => 2.0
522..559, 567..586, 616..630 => 1.7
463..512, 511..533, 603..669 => -1.5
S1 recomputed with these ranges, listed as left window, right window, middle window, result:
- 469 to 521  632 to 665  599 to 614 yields -2.5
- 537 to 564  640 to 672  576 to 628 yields -2.9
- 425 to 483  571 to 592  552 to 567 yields -0.1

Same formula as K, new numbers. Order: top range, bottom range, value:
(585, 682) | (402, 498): 0.86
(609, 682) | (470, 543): 0.84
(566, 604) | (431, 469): 0.87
